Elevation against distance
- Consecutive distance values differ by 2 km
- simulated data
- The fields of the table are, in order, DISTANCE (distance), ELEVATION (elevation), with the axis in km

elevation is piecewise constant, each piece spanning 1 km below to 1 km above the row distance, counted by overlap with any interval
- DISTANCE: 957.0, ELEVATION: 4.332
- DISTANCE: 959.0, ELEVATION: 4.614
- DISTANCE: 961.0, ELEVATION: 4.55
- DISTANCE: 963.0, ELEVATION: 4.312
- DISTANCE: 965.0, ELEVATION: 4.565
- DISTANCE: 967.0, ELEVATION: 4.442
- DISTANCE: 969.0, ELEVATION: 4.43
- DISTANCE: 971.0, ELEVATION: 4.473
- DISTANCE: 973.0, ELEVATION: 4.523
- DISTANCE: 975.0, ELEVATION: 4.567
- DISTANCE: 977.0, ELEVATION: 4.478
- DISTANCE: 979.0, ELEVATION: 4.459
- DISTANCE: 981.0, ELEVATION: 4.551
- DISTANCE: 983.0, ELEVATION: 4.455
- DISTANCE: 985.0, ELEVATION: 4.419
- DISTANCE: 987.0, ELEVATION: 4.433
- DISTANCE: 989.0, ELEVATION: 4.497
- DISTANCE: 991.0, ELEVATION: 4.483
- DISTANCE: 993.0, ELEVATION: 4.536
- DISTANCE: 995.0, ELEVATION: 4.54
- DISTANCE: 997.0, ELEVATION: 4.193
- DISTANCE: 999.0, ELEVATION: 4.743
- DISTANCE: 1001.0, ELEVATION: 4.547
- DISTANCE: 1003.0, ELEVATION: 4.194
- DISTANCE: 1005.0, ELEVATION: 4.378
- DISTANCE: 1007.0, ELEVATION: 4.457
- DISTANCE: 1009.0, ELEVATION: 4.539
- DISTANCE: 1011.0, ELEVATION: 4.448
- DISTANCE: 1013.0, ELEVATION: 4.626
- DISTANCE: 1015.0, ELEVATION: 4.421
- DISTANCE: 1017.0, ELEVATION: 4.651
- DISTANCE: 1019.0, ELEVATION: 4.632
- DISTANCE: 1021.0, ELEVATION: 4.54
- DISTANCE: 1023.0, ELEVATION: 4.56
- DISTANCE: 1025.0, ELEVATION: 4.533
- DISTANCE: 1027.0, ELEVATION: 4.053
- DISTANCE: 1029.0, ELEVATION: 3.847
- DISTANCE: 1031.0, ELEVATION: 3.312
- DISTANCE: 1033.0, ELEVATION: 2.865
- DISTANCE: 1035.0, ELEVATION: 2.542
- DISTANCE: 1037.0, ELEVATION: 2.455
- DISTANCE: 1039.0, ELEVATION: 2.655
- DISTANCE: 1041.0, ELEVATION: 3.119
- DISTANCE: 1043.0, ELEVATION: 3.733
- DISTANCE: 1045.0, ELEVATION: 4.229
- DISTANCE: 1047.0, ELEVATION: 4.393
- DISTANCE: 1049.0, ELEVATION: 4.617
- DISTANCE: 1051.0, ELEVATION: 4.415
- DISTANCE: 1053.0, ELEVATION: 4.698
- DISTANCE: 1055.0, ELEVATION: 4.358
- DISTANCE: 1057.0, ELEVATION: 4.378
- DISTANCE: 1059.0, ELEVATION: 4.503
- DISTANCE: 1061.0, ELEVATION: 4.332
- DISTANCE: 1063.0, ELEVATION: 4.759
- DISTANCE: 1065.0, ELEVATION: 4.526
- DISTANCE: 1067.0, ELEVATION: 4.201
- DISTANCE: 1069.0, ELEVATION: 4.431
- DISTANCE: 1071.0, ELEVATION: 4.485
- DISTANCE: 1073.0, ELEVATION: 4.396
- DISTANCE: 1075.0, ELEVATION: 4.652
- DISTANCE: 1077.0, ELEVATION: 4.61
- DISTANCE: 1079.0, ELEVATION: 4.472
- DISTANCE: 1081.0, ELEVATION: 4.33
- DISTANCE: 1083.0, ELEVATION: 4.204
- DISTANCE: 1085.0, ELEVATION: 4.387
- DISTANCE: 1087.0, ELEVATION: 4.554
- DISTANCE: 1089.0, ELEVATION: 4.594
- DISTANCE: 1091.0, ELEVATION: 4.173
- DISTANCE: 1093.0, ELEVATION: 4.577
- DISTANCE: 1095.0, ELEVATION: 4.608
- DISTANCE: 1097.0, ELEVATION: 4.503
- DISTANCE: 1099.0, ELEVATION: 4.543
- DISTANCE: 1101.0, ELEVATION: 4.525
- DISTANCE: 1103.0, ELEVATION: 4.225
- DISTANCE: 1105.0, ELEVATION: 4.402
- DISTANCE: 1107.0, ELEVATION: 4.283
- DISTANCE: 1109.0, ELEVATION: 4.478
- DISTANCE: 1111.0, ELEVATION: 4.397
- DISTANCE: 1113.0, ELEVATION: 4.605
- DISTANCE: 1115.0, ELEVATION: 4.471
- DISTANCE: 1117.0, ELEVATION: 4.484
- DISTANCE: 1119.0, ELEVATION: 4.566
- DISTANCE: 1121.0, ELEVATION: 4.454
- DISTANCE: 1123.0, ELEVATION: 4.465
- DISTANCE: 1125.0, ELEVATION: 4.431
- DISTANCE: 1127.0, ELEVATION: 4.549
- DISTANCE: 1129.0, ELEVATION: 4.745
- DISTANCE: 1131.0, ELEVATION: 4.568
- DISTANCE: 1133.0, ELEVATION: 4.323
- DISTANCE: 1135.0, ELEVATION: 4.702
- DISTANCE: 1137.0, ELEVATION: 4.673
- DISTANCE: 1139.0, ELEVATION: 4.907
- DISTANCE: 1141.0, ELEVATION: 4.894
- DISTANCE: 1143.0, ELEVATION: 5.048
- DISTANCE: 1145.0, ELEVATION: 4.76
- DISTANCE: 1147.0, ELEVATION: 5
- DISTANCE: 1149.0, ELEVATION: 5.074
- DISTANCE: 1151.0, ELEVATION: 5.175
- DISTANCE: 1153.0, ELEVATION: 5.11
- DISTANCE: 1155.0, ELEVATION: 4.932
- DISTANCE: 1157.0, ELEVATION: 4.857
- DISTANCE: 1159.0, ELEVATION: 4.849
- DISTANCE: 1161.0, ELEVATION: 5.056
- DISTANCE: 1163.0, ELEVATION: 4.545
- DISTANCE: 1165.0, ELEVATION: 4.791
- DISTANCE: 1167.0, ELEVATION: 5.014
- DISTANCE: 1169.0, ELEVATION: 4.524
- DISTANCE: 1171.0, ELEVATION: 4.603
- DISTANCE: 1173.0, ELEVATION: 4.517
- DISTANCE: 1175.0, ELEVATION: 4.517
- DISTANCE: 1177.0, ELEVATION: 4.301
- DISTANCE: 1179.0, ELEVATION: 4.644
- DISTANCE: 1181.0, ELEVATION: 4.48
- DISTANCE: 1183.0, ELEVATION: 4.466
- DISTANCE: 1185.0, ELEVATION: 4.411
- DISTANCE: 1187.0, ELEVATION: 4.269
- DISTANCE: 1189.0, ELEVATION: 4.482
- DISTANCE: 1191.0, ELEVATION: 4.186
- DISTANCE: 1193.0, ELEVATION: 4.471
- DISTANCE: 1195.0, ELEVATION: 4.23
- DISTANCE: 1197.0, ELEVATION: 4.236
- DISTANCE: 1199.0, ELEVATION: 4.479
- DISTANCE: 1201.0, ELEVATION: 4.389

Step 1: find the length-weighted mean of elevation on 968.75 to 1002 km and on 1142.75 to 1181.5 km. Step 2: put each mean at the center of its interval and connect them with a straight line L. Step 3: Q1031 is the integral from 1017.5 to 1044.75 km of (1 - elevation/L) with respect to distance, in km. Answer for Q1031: 5.5 km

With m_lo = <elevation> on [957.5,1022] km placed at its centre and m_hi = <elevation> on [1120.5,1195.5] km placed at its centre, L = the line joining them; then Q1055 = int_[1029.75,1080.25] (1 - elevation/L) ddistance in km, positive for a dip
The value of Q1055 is 5.7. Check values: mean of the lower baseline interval 4.49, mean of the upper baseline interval 4.66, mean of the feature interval 4.05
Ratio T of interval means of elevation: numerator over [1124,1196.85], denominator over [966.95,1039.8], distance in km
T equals 1.1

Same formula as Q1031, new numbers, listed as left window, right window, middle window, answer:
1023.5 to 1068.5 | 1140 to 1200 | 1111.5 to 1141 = -1.1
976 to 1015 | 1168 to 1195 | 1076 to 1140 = -0.6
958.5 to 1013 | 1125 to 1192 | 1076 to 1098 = 0.7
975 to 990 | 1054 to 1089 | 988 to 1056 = 4.9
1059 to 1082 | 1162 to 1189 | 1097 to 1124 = 0.3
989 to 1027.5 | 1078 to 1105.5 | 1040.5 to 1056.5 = 0.8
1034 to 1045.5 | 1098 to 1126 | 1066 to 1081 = -3.0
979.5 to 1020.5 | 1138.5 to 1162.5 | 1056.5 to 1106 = 3.0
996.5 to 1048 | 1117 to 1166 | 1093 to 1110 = 0.2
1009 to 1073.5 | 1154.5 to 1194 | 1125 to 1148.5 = -1.5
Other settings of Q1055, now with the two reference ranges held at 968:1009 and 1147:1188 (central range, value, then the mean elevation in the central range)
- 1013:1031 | 0.6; 4.36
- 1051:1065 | 0.2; 4.5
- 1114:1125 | 0.4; 4.48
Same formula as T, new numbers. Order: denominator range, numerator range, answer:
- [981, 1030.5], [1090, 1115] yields 1.00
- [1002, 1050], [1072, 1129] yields 1.12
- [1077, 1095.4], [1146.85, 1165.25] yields 1.11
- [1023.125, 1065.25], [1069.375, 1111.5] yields 1.13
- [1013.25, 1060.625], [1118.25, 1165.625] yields 1.19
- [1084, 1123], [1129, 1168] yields 1.09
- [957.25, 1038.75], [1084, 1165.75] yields 1.08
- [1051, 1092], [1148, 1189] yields 1.06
